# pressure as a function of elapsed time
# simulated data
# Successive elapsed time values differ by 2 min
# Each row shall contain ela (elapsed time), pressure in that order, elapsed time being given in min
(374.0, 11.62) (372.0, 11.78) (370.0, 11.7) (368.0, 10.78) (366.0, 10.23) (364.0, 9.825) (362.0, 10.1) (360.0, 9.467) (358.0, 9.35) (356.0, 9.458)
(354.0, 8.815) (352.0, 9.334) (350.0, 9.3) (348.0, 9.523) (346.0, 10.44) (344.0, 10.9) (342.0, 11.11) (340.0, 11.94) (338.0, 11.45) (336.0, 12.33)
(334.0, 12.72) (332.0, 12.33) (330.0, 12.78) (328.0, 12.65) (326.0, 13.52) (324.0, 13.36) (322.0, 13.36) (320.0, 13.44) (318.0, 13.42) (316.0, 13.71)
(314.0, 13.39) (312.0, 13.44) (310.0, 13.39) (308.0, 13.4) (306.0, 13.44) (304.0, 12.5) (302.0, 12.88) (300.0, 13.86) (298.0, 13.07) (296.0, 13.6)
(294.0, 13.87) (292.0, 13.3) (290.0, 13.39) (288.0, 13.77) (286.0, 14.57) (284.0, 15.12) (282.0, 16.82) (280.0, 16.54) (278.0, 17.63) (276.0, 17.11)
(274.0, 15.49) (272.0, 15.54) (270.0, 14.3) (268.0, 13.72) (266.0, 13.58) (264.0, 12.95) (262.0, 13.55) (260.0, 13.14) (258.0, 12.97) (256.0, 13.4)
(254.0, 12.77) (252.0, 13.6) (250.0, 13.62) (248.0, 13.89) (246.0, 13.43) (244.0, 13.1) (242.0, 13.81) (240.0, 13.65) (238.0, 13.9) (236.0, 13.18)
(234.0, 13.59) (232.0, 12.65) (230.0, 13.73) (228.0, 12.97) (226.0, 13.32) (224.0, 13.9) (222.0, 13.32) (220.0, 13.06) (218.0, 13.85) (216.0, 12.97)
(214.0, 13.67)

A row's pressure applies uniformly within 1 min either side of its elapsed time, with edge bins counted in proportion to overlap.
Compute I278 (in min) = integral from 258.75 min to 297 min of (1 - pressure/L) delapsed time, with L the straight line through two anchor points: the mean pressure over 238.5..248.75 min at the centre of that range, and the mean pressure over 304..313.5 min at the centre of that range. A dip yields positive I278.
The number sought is -3.34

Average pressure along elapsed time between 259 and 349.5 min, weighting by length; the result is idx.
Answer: 13.5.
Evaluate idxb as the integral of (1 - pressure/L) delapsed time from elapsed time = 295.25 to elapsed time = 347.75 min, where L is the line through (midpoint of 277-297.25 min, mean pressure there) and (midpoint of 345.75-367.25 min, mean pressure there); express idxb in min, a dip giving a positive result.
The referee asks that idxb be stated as -2.3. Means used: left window 14.8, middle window 12.7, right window 9.61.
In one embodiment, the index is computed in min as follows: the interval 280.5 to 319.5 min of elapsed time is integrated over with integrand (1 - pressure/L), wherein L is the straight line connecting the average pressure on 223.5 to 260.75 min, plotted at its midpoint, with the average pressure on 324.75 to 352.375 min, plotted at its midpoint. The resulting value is -4.7 min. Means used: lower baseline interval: 13.4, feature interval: 13.8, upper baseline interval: 11.5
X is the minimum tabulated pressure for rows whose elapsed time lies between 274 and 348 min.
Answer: 9.523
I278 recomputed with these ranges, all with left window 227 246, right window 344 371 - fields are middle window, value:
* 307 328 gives -4.45 min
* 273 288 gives -4.81 min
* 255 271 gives -1.04 min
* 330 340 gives -1.59 min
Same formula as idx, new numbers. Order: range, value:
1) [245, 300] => 14.2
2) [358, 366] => 9.8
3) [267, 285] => 15.8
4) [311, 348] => 12.5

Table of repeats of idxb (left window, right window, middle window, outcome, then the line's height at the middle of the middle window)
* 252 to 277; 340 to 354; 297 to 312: -1.4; 12.1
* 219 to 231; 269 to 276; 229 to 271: 2.8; 14.4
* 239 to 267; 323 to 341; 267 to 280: -2.5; 13.2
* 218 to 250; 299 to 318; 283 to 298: -0.6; 13.4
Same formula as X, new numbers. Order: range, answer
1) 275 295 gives 13.3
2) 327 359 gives 8.815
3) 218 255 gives 12.65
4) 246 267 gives 12.77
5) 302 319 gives 12.5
